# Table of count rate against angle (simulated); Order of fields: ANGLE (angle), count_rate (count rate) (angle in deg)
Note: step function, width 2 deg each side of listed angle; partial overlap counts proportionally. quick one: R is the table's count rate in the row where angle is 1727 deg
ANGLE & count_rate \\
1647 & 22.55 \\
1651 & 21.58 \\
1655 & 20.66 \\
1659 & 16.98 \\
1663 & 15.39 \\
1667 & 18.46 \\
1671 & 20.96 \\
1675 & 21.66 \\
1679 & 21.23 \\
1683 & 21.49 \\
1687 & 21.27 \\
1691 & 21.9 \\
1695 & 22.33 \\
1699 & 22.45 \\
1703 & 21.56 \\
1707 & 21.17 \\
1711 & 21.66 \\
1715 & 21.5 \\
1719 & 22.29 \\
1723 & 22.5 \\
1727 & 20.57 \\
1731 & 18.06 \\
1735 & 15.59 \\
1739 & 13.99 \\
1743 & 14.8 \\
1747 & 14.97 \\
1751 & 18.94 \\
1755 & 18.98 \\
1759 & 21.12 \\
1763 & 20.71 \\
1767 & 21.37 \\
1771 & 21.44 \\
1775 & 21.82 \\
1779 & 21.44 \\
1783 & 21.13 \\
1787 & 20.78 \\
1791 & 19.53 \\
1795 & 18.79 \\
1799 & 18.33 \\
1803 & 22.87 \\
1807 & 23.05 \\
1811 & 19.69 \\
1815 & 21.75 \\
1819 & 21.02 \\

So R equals 20.57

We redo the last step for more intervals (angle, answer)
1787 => 20.78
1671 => 20.96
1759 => 21.12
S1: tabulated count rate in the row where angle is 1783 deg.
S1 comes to 21.13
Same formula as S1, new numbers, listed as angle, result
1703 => 21.56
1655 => 20.66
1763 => 20.71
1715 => 21.5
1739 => 13.99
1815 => 21.75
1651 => 21.58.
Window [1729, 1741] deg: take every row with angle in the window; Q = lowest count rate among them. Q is 13.99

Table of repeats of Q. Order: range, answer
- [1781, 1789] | 20.78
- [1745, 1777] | 14.97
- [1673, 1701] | 21.23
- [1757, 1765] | 20.71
